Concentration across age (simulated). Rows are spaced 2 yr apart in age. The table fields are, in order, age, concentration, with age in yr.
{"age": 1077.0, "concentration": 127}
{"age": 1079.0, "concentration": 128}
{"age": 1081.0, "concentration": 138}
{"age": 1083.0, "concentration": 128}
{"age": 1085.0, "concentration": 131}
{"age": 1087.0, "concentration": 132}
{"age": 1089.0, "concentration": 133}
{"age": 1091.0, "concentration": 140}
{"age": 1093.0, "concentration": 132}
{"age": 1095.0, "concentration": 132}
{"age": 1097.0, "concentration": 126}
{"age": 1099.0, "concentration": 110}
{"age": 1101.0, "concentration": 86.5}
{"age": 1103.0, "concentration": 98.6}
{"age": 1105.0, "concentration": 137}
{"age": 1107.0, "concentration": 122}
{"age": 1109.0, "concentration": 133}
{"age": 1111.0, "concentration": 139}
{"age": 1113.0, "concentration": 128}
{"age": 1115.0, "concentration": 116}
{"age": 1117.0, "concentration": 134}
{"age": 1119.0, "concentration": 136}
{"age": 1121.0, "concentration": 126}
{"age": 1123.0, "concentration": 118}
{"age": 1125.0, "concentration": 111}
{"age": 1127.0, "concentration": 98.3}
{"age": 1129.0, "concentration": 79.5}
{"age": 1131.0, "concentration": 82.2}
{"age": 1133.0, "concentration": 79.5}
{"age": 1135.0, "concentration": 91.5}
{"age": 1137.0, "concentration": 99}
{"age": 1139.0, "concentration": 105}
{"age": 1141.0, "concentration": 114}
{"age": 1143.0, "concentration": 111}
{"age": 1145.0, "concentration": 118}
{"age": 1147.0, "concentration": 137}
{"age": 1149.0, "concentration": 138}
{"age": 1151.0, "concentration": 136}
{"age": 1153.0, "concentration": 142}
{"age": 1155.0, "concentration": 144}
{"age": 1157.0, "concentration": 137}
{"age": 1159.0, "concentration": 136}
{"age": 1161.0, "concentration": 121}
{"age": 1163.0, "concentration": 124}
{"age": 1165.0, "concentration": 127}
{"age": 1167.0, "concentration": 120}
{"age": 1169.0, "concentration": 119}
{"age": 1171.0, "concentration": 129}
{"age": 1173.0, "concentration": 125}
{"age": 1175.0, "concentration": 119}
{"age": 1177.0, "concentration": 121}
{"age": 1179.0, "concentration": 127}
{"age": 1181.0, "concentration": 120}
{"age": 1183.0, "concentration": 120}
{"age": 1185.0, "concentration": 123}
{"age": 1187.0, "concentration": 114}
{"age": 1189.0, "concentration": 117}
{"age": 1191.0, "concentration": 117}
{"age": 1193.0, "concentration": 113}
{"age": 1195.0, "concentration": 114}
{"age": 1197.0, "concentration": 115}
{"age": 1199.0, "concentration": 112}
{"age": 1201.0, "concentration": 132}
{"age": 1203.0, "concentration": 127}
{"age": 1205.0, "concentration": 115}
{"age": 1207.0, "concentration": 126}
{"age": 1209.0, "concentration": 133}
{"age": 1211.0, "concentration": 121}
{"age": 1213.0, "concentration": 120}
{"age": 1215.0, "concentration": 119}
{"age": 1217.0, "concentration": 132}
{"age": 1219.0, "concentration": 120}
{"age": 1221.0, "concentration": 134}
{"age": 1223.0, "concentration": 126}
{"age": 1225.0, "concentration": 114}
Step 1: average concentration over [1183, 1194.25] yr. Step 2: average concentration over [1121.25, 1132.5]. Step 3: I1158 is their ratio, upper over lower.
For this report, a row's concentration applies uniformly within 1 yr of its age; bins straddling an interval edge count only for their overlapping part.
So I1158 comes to 1.18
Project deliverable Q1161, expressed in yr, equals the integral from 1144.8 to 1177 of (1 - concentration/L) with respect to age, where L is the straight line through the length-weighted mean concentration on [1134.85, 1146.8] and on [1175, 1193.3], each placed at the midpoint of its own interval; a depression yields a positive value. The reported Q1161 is -4.4 yr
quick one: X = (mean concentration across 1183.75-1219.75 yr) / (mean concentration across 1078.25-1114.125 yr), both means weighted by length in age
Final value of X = 0.95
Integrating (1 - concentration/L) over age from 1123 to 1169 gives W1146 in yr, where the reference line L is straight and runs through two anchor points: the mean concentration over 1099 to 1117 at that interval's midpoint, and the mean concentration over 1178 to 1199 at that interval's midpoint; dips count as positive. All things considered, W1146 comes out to 1.1 yr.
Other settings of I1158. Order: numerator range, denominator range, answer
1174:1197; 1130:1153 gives 1.06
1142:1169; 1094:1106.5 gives 1.12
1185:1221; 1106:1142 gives 1.08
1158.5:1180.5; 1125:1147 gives 1.24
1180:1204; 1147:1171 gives 0.90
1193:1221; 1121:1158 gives 1.07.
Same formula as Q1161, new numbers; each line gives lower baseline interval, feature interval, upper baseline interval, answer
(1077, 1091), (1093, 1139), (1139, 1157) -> 6.1 yr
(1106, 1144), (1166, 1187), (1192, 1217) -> -0.7 yr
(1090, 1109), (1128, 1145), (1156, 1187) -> 3.6 yr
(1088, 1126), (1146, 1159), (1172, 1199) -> -1.9 yr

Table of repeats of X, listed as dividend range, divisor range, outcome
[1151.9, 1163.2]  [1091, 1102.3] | 1.13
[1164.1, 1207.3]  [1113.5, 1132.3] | 1.08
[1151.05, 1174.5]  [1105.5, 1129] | 1.06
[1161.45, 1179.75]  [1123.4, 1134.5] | 1.35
